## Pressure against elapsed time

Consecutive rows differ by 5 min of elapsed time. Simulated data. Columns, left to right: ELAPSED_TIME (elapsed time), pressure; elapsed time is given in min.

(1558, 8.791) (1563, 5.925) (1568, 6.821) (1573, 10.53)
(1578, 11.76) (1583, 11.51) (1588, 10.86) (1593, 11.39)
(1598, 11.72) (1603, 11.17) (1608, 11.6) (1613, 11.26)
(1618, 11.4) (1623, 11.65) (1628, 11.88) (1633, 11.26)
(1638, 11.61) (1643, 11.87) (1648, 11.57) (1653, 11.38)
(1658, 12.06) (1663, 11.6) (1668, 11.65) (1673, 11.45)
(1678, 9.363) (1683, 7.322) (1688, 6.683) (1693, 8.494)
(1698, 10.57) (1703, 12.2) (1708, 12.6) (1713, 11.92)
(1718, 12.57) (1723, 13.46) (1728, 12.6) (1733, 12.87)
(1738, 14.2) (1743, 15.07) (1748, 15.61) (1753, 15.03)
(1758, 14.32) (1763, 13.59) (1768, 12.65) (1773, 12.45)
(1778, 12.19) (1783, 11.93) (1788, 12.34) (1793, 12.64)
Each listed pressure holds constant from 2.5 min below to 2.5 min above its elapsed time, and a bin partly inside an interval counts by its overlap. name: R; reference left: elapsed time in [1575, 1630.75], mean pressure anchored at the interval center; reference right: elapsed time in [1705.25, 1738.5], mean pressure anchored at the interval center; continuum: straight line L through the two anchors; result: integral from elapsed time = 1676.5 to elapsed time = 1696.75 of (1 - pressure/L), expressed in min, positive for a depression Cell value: 7.1 min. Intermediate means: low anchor 11.5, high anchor 12.8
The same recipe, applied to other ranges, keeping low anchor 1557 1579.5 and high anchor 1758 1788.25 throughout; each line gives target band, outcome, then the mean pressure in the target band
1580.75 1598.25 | -4.4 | 11.3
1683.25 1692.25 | 3.1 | 7.19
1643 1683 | -2.3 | 11.1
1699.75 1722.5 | -1.8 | 12.4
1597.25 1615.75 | -4.0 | 11.4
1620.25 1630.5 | -2.1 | 11.8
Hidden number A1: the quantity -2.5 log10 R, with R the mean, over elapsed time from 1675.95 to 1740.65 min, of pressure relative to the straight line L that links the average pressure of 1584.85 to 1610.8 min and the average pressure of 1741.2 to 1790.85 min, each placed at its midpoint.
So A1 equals 0.15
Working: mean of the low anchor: 11.4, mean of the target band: 11.2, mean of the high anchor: 13.5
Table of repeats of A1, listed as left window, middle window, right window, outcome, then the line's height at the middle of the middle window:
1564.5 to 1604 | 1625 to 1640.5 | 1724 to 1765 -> 0.007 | 11.7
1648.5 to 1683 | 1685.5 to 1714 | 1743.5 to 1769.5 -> 0.190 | 12.3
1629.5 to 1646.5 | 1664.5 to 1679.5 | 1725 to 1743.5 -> 0.122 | 12.3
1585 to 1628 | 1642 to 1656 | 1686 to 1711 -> -0.071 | 10.9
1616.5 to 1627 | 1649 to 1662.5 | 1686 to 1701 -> -0.143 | 10.3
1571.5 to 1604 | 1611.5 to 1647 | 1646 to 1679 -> -0.021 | 11.3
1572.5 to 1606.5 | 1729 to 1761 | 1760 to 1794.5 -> -0.167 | 12.4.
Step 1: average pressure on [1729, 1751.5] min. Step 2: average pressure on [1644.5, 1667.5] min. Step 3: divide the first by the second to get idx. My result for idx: 1.2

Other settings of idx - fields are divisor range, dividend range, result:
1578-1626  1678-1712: 0.85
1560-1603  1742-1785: 1.35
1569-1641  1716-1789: 1.19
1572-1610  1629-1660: 1.03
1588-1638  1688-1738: 1.03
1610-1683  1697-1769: 1.18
